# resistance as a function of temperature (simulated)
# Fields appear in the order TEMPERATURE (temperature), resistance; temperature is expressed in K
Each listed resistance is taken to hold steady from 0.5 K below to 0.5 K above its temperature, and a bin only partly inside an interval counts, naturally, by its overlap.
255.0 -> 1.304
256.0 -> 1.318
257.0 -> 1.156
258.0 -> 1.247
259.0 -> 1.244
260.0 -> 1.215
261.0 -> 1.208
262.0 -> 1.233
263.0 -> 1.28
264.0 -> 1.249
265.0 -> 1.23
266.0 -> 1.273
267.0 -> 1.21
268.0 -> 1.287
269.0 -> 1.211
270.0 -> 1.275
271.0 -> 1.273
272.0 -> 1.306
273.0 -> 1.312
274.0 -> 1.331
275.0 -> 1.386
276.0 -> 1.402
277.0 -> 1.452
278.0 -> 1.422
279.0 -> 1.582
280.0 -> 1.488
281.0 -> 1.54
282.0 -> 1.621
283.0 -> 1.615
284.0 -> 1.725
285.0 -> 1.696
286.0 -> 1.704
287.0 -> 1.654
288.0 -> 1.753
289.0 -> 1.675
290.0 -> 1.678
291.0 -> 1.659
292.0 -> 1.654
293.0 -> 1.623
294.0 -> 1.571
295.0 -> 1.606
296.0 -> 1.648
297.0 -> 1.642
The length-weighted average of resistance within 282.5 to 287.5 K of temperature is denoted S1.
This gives 1.68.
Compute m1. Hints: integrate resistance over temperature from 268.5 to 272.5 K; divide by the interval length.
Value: 1.27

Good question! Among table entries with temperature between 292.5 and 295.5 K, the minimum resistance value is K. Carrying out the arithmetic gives 1.571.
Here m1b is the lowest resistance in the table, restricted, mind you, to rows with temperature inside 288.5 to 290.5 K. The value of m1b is 1.675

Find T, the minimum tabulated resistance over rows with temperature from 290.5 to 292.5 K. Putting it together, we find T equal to 1.654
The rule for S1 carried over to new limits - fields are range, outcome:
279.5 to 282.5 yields 1.55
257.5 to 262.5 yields 1.23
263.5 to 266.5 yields 1.25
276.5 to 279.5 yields 1.49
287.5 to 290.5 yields 1.7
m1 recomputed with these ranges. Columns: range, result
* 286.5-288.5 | 1.7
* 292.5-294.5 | 1.6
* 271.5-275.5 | 1.33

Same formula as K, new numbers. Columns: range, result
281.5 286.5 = 1.615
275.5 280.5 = 1.402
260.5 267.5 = 1.208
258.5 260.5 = 1.215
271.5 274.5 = 1.306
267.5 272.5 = 1.211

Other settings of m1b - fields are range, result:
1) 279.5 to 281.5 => 1.488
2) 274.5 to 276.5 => 1.386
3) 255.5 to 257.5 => 1.156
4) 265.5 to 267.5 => 1.21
